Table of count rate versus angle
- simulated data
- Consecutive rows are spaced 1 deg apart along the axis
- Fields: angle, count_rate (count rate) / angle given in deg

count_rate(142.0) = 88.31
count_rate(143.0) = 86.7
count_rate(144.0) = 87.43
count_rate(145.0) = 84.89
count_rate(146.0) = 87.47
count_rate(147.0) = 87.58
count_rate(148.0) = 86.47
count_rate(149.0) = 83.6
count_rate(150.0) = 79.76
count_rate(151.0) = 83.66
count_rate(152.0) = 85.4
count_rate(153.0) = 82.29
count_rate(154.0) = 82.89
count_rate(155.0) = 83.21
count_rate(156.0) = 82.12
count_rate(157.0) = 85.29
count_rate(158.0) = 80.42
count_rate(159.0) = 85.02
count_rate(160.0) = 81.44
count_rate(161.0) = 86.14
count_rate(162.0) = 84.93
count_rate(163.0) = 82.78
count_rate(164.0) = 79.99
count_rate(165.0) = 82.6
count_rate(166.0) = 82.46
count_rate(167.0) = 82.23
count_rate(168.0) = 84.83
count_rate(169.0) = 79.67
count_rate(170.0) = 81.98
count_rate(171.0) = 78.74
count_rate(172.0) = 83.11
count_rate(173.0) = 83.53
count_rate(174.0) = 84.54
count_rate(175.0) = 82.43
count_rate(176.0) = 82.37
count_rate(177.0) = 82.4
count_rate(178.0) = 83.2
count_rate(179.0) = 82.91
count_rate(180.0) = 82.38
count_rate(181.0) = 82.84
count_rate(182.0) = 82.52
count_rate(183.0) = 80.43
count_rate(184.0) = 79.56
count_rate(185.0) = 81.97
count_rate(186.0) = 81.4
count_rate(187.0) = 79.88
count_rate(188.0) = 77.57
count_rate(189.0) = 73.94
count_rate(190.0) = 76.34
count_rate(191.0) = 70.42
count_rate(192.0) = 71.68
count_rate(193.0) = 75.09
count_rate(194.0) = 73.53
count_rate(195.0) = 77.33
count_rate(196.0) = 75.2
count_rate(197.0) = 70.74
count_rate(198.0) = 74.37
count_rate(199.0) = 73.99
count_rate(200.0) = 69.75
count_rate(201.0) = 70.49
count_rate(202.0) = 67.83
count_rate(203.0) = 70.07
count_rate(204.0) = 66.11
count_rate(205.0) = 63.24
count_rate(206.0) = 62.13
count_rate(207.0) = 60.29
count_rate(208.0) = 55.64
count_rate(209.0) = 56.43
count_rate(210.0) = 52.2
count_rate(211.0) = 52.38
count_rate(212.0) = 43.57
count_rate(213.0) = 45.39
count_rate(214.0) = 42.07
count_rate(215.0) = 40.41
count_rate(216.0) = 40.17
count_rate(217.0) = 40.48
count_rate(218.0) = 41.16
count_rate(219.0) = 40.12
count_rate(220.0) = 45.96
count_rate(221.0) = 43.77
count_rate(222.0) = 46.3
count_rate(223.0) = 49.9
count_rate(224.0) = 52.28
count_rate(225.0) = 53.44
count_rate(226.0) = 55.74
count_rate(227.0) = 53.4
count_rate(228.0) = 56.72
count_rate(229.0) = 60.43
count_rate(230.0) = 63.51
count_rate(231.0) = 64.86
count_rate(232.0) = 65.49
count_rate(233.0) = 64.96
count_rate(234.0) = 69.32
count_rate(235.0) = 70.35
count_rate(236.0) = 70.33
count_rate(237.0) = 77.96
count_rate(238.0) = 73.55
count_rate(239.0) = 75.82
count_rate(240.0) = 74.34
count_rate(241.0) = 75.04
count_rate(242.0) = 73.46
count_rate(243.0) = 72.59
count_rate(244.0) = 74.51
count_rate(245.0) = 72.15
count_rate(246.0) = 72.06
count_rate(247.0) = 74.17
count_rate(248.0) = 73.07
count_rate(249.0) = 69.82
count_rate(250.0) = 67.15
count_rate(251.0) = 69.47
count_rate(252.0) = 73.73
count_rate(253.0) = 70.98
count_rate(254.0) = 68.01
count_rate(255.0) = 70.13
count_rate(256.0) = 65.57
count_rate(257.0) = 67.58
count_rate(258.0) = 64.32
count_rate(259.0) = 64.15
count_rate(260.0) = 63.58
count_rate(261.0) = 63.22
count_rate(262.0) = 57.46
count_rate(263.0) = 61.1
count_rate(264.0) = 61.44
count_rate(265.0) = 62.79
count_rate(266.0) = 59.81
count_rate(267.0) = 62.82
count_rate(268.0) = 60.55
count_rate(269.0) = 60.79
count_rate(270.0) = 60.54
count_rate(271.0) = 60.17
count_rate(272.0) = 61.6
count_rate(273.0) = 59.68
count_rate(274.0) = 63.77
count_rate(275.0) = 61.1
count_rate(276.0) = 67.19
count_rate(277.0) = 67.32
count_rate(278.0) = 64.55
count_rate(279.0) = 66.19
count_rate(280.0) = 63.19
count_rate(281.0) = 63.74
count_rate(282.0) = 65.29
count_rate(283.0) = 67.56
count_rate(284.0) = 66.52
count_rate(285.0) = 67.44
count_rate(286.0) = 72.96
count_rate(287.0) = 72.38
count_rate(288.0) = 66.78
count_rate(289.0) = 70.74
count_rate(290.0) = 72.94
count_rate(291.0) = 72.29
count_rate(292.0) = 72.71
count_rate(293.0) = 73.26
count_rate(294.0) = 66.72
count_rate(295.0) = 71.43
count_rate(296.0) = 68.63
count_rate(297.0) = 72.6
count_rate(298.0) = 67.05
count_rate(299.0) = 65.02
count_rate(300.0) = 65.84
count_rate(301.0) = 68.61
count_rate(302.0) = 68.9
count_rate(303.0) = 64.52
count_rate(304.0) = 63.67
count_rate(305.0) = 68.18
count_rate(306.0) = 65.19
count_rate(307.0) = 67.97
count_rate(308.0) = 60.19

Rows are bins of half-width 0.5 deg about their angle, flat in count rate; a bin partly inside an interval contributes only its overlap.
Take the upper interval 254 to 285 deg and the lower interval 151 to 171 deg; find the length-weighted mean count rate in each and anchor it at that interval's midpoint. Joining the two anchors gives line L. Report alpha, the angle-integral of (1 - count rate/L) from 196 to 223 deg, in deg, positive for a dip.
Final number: 6.9 deg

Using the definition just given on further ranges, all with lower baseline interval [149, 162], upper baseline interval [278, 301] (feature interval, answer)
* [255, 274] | 2.4 deg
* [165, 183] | -0.3 deg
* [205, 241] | 9.2 deg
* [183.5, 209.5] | 2.5 deg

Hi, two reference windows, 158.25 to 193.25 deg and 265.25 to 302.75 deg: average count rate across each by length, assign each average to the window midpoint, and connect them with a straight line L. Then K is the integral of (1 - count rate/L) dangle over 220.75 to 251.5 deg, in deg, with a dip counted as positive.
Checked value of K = 2.90 deg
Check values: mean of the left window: 81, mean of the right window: 66.4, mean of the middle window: 65.9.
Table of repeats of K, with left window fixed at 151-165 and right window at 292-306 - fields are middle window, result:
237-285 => 3.6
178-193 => 0.3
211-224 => 5.6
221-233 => 3.1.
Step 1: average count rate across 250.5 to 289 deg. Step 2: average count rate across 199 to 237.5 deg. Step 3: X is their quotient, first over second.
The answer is 1.15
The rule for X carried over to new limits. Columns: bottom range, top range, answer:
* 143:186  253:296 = 0.79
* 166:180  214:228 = 0.57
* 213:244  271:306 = 1.15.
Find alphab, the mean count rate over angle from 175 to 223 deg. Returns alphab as 65.7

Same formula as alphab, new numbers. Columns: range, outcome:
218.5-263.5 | 64.7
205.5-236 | 53.2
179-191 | 79.6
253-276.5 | 63.1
